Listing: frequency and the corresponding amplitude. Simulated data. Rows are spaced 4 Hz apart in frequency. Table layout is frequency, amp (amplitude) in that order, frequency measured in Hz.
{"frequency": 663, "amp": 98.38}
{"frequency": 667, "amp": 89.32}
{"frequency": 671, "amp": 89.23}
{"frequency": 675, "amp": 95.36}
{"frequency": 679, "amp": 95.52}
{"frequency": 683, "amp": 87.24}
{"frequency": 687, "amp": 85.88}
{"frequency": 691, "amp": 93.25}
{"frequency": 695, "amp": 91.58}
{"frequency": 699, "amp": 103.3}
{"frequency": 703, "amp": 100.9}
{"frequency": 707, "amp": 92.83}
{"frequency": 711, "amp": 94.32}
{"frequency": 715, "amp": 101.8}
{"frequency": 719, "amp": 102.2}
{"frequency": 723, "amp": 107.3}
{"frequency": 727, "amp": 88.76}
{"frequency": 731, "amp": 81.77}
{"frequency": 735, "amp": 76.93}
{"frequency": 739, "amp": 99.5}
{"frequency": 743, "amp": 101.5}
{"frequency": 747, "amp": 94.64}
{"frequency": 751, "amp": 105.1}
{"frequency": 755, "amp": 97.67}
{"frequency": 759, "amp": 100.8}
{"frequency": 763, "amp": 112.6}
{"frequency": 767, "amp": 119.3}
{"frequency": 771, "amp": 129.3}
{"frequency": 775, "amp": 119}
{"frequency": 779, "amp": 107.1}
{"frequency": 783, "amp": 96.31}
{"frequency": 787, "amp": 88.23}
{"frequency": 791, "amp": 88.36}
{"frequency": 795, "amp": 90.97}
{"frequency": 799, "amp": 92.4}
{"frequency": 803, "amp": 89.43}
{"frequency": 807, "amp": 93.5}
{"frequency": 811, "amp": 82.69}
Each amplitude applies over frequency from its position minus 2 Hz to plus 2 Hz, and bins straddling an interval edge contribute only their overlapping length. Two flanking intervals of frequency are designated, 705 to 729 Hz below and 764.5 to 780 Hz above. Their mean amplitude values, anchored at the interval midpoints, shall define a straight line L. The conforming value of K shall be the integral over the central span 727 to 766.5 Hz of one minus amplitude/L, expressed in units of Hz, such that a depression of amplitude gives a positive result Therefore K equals 4.5 Hz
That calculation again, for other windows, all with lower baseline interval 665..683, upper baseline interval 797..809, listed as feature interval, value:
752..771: -3.7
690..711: -1.0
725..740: 1.0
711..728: -1.5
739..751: -1.0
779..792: -0.3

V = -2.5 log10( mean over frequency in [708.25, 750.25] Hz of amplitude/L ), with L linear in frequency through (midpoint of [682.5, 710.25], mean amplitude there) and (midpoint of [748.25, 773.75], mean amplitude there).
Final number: 0.08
